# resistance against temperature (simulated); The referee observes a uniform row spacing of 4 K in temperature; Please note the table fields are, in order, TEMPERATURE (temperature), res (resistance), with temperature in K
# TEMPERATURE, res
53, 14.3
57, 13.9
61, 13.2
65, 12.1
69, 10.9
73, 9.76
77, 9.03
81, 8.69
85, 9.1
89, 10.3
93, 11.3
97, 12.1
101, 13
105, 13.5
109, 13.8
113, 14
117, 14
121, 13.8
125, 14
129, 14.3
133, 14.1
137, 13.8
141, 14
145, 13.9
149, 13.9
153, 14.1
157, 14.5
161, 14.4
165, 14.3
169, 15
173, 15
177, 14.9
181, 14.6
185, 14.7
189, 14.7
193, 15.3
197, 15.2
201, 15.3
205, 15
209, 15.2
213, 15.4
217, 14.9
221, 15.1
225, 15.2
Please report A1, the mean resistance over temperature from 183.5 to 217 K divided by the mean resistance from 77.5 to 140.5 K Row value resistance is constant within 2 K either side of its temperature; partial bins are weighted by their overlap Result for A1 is 1.2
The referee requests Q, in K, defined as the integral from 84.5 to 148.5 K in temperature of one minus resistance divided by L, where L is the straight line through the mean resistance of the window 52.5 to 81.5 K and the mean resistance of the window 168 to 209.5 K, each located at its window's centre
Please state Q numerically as -1.22 K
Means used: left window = 11.5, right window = 15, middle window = 13.2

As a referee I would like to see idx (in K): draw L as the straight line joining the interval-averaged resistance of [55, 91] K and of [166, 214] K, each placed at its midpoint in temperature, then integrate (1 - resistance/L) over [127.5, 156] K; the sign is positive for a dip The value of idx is -1.7 K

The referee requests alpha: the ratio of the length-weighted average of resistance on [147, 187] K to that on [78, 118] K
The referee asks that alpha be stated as 1.23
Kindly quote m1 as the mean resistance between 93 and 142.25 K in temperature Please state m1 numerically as 13.6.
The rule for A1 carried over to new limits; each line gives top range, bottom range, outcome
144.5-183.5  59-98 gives 1.37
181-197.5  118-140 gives 1.06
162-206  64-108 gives 1.36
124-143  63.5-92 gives 1.41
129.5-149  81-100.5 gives 1.31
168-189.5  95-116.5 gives 1.11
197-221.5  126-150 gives 1.08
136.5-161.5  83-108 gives 1.21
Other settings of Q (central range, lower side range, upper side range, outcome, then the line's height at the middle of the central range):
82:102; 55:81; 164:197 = 1.8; 12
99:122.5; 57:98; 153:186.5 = -2.9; 12.2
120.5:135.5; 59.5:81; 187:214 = -1.6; 12.7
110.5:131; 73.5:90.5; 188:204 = -5.0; 11.3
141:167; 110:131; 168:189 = 0.6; 14.5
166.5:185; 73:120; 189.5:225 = -0.9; 14.2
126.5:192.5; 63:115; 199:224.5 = -4.3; 13.5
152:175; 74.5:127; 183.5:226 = -1.2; 13.9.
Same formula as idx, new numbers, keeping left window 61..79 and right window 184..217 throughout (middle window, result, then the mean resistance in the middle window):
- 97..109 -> -1.31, 13.1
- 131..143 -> -0.91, 14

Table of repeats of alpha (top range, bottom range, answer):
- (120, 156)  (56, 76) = 1.19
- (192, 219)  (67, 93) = 1.56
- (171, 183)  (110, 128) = 1.06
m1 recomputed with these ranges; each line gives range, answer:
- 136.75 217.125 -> 14.7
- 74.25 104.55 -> 10.6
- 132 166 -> 14.1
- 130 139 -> 14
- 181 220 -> 15.1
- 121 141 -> 14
